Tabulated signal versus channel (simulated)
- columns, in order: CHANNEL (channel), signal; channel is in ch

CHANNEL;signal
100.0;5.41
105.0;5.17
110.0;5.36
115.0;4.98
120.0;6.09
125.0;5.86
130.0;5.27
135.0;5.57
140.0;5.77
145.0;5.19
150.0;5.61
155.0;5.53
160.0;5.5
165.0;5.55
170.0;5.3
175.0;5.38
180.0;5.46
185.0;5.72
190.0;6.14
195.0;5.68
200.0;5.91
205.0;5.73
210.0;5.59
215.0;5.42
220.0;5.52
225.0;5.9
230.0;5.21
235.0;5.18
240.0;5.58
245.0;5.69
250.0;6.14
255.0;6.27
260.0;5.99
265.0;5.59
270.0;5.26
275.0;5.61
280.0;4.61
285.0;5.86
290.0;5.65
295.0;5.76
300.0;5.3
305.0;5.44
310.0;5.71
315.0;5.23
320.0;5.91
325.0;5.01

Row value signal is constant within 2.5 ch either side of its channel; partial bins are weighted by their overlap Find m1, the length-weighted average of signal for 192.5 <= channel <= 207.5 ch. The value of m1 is 5.77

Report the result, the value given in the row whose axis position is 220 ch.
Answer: 5.52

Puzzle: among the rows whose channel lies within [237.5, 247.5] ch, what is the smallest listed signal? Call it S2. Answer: 5.58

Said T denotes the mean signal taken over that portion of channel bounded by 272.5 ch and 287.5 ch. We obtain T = 5.36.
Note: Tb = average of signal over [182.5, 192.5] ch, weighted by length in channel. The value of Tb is 5.93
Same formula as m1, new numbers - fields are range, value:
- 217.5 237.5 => 5.45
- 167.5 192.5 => 5.6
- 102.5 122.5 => 5.4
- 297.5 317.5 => 5.42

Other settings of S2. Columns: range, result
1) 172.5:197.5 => 5.38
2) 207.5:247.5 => 5.18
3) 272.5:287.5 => 4.61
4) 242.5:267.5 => 5.59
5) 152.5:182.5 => 5.3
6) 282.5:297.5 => 5.65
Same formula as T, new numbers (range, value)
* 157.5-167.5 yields 5.53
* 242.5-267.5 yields 5.94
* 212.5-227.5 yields 5.61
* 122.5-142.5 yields 5.62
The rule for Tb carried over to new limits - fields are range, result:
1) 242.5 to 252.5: 5.92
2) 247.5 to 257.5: 6.21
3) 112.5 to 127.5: 5.64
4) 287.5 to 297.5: 5.71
